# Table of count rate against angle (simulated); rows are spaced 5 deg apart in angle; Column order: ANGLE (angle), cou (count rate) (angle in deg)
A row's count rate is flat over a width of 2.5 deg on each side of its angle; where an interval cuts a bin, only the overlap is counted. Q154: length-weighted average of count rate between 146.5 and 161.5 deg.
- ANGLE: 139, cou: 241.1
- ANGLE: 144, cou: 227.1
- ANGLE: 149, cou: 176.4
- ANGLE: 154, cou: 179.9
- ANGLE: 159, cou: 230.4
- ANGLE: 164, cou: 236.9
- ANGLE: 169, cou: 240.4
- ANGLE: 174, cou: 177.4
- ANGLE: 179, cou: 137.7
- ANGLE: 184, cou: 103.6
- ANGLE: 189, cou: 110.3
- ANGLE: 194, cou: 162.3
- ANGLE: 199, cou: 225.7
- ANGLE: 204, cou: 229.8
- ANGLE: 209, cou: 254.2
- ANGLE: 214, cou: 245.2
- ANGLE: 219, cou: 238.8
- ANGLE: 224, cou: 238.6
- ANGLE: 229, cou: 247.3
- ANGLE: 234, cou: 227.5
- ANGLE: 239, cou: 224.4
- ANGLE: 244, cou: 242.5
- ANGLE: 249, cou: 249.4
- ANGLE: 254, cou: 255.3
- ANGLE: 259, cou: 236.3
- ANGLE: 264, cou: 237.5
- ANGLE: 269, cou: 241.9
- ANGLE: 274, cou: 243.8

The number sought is 196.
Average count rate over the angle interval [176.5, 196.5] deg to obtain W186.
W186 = 128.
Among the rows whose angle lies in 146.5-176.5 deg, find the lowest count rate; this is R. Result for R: 176.4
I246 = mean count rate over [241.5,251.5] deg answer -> 246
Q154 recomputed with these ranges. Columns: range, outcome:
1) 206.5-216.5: 250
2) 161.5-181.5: 198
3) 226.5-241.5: 233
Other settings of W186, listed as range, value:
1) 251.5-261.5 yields 246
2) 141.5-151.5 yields 202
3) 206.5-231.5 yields 245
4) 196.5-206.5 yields 228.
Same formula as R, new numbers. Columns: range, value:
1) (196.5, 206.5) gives 225.7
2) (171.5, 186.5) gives 103.6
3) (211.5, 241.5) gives 224.4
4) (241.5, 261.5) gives 236.3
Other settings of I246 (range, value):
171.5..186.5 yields 140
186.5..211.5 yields 196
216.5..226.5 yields 239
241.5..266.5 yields 244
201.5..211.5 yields 242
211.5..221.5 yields 242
